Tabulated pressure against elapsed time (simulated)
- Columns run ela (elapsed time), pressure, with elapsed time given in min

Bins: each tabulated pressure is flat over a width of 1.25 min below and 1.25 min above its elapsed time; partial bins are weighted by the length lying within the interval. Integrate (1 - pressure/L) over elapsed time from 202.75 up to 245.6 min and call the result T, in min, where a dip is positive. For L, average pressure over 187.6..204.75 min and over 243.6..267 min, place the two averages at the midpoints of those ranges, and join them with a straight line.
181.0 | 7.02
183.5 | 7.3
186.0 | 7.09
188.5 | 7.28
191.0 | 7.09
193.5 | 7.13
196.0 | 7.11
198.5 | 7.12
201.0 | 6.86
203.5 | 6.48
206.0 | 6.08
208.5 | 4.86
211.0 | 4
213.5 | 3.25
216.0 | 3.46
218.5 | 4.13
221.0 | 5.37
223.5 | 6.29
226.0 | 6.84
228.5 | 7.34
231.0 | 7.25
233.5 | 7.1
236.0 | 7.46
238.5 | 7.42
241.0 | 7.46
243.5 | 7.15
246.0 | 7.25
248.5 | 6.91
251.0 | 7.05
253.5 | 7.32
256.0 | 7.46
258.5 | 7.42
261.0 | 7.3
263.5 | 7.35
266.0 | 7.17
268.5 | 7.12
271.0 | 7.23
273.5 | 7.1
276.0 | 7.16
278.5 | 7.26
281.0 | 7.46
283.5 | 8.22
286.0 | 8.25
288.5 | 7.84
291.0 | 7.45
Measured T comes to 6.7 min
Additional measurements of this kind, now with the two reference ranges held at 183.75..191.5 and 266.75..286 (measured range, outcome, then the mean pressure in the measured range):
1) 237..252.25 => 0.3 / 7.21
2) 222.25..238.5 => 0.5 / 7.08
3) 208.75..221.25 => 5.6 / 4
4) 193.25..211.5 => 2.5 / 6.24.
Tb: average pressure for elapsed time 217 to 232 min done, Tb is 6.14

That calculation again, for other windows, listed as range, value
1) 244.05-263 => 7.24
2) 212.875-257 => 6.51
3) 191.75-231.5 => 5.84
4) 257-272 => 7.27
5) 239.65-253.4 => 7.18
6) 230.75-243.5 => 7.33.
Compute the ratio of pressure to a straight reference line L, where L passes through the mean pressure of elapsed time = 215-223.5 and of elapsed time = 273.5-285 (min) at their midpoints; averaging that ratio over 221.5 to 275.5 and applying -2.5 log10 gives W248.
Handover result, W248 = -0.20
